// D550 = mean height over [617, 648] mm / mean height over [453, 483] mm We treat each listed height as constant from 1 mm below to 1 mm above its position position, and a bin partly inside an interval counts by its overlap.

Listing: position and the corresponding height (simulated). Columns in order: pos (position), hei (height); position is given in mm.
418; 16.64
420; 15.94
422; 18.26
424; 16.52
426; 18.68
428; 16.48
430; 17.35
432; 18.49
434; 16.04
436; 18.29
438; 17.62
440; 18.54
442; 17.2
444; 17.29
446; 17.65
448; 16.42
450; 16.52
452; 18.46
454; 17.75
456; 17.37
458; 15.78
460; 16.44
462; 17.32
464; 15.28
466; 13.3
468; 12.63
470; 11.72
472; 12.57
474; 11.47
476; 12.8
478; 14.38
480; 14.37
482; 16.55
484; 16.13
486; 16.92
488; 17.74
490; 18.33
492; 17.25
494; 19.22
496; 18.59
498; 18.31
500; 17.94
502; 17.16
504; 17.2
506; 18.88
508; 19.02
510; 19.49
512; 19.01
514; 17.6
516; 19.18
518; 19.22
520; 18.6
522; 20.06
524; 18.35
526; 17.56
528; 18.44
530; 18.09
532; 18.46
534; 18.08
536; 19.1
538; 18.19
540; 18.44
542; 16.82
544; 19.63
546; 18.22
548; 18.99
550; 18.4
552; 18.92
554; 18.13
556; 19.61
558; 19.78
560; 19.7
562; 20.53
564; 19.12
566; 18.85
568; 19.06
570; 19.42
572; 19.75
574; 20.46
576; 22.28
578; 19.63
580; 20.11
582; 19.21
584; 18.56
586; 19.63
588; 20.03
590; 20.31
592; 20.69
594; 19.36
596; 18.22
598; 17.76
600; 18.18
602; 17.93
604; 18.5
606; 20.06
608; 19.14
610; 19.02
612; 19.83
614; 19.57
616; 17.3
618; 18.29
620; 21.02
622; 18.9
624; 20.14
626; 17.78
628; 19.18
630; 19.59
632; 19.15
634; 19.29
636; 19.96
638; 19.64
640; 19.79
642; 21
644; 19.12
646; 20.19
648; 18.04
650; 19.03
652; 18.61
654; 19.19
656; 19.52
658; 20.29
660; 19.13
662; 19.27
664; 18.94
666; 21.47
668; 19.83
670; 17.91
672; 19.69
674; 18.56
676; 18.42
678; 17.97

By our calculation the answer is 1.33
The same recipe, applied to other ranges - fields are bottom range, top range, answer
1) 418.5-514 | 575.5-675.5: 1.15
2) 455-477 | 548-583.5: 1.37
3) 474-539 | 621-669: 1.10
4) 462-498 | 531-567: 1.22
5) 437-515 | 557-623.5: 1.17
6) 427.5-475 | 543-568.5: 1.18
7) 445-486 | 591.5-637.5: 1.25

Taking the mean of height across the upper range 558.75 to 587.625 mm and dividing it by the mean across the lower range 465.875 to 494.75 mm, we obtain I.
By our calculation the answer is 1.31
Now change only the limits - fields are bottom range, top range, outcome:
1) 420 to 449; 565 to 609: 1.11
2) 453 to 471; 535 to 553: 1.21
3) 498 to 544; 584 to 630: 1.04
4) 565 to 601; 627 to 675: 1.00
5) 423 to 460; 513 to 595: 1.10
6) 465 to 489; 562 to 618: 1.36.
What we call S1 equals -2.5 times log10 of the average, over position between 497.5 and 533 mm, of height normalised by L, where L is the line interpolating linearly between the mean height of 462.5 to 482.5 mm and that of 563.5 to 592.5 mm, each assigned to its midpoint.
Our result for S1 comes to -0.15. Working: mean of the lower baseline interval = 13.5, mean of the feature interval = 18.5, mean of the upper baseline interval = 19.8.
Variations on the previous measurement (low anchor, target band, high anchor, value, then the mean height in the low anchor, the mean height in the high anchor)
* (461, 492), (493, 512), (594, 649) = -0.18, 14.8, 19.1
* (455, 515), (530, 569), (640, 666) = -0.08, 16.4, 19.5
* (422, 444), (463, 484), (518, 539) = 0.30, 17.5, 18.5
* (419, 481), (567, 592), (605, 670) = -0.09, 16.1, 19.4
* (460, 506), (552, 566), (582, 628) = -0.09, 15.9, 19.1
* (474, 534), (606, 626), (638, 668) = -0.01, 17.7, 19.6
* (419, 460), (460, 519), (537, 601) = 0.10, 17.3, 19.2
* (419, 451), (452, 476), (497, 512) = 0.20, 17.3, 18.3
